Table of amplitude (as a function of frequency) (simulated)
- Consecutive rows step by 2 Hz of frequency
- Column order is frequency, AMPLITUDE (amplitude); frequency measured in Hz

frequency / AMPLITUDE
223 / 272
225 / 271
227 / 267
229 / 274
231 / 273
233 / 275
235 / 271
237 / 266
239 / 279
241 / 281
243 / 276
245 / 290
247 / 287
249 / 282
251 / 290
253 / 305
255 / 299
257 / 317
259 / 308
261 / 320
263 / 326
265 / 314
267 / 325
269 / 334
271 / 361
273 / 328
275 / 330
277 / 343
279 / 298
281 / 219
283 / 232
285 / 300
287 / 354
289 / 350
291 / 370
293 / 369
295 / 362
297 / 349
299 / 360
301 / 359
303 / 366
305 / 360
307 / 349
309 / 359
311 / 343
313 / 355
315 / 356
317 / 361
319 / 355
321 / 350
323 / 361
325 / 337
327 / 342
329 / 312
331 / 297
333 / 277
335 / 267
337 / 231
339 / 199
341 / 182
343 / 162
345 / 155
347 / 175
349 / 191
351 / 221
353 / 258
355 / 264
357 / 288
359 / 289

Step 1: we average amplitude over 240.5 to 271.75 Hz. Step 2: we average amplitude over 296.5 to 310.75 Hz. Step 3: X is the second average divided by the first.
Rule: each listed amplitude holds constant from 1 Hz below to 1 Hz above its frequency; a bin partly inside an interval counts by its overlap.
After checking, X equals 1.16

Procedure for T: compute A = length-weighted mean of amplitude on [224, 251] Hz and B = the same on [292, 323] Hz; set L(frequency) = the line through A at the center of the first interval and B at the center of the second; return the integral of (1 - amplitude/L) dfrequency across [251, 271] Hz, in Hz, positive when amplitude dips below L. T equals -0.89 Hz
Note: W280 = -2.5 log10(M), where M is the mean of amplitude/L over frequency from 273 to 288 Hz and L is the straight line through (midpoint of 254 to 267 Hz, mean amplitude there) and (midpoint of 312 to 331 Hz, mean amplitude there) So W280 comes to 0.091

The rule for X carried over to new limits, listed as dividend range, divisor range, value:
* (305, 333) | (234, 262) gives 1.18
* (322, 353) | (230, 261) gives 0.86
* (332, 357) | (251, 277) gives 0.68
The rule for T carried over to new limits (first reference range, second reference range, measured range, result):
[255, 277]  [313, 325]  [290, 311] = -0.90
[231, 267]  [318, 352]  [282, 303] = -4.98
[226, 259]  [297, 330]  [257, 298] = -0.94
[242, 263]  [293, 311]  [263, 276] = -0.51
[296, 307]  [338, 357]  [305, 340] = -3.99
